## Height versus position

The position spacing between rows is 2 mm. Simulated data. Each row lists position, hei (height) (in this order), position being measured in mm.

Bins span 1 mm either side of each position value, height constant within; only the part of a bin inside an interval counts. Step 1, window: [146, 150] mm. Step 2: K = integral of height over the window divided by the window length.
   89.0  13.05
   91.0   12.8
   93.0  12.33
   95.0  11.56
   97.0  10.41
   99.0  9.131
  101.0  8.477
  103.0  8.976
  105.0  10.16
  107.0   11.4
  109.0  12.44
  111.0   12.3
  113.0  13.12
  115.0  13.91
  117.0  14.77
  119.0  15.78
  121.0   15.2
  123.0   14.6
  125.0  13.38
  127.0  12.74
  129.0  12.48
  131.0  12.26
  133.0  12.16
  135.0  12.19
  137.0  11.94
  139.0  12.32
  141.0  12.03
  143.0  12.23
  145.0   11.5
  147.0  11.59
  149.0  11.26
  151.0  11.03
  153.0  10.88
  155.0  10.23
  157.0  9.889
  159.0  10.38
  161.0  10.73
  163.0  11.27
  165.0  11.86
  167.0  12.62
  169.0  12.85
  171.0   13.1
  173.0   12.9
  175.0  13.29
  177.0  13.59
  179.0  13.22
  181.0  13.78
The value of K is 11.4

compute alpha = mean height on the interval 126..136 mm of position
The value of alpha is 12.4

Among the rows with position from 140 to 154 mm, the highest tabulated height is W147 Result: 12.23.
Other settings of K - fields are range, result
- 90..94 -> 12.6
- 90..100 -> 11.2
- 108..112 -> 12.4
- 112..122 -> 14.6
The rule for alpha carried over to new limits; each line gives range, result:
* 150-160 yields 10.5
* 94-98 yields 11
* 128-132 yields 12.4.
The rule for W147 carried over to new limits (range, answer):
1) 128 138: 12.48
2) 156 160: 10.38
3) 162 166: 11.86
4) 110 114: 13.12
